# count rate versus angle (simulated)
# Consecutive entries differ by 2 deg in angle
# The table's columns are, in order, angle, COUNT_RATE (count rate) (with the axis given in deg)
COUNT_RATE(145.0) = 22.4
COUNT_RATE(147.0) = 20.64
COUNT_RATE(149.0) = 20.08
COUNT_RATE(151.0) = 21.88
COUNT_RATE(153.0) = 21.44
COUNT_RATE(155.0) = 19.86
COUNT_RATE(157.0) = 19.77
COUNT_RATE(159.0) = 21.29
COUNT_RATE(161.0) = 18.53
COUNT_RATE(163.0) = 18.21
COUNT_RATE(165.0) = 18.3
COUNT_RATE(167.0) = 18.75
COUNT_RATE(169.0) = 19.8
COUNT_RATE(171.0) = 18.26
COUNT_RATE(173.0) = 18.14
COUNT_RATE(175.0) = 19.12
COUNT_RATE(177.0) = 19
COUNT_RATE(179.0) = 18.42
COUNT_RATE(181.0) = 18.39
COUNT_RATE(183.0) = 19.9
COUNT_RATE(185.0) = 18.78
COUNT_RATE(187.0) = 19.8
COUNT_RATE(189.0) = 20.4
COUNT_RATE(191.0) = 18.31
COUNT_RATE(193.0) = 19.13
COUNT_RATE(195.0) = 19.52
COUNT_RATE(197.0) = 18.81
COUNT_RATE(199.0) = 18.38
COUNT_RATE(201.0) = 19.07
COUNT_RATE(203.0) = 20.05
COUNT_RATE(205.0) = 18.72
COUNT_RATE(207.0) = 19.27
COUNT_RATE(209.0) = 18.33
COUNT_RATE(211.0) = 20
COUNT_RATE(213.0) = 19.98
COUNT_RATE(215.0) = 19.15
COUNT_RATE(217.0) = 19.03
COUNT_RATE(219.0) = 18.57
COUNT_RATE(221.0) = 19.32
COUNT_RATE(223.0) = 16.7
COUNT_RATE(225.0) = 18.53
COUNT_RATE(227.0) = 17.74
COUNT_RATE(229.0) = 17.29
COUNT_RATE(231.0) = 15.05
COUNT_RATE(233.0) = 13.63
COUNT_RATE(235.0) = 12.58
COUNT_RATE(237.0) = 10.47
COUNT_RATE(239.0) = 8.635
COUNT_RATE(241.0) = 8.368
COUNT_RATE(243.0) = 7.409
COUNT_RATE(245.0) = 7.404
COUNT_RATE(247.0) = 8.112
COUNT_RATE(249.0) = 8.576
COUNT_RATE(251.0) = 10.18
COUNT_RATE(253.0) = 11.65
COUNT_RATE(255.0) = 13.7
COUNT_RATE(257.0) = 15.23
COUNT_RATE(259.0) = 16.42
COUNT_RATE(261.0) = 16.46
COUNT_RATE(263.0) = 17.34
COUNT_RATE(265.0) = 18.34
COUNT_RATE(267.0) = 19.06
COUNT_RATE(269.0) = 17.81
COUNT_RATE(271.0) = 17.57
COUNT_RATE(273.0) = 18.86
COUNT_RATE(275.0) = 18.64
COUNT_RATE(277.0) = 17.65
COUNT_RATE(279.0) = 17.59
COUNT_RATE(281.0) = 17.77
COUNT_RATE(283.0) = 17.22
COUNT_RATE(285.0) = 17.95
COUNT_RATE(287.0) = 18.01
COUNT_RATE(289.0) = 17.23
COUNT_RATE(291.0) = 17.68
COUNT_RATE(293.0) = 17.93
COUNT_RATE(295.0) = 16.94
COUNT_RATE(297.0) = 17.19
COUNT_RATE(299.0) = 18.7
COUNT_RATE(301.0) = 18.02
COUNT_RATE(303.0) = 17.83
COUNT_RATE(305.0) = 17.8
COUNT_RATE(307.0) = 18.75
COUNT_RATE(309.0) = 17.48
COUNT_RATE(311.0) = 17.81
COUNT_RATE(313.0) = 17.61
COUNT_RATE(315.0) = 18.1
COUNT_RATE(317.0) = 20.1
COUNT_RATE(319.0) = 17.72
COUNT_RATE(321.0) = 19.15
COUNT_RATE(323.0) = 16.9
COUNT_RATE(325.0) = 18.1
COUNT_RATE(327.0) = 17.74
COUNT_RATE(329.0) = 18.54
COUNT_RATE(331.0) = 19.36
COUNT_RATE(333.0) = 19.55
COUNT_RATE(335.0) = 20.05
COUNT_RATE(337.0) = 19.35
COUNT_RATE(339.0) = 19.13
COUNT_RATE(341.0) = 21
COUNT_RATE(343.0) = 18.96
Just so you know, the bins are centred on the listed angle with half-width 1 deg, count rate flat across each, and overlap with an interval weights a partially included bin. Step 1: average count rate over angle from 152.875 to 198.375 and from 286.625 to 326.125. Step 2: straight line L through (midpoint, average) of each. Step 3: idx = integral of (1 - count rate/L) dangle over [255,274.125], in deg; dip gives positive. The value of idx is 1.1 deg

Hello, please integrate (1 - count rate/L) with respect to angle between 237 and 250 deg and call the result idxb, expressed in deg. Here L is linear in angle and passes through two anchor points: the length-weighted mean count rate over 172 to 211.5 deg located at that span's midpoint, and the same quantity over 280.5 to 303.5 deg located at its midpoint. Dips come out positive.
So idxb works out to 7.15 deg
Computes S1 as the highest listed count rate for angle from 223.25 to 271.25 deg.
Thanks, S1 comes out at 19.06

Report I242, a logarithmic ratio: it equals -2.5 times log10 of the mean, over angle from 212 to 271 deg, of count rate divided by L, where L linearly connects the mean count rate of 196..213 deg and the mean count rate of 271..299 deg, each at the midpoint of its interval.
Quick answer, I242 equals 0.256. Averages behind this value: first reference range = 19.1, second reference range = 17.8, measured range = 14.6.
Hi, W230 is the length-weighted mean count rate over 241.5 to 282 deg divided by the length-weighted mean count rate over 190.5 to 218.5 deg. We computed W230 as 0.8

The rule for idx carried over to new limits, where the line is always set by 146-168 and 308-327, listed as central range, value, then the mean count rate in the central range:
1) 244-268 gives 6.67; 13.5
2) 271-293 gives 0.76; 17.8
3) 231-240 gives 3.44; 11.7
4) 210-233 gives 1.28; 18.1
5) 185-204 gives 0.21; 19.2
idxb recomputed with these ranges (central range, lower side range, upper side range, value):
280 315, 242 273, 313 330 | -2.5 deg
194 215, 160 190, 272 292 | -0.7 deg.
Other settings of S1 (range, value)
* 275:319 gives 20.1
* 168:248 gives 20.4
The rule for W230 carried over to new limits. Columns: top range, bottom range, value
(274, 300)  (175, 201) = 0.93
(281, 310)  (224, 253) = 1.52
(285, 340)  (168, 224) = 0.96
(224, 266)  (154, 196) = 0.68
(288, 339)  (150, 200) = 0.95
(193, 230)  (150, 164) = 0.93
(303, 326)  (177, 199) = 0.95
